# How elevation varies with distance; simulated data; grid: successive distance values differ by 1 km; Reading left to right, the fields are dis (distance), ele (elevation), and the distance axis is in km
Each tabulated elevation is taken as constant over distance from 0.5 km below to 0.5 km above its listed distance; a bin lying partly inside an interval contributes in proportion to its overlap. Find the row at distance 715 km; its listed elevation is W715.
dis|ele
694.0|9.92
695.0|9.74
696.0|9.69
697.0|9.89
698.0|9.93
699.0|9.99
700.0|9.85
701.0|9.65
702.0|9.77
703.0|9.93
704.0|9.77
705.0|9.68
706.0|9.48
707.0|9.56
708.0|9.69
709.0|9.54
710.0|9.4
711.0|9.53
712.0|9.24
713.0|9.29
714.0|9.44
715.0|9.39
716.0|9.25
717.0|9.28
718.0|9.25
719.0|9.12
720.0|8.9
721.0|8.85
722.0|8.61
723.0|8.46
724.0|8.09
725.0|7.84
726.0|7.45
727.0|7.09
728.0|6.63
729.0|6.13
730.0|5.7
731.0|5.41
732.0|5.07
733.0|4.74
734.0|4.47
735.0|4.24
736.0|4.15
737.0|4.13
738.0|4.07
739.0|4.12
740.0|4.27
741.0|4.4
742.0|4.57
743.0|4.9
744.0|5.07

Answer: 9.39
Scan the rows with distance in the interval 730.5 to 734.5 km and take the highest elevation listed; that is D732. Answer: 5.41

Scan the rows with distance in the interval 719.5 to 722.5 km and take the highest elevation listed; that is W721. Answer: 8.9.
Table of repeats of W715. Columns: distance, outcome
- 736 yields 4.15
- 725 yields 7.84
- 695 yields 9.74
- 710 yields 9.4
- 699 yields 9.99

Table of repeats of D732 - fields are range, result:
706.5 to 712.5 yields 9.69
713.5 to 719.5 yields 9.44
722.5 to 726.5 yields 8.46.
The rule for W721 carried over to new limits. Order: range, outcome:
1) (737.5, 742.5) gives 4.57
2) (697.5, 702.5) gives 9.99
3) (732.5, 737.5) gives 4.74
